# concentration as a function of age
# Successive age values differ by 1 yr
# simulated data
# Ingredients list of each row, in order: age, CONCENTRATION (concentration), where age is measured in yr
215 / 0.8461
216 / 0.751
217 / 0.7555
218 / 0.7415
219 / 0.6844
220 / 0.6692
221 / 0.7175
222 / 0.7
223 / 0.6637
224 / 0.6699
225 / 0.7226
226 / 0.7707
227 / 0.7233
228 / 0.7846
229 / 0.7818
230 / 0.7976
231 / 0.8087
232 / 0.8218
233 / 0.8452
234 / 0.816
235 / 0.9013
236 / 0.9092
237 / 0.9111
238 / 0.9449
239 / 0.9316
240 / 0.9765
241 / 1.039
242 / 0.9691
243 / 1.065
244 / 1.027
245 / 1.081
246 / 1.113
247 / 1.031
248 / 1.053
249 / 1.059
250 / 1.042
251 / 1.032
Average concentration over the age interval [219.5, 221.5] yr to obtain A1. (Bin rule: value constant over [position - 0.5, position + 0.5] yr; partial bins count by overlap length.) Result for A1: 0.693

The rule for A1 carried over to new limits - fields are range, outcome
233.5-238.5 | 0.896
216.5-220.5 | 0.713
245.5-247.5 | 1.07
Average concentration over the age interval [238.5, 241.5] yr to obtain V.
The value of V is 0.982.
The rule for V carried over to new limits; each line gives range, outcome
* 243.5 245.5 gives 1.05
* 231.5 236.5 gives 0.859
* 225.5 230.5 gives 0.772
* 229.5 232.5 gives 0.809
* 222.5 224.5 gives 0.667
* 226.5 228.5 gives 0.754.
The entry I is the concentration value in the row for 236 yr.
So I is 0.9092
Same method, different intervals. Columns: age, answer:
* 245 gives 1.081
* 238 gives 0.9449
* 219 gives 0.6844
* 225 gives 0.7226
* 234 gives 0.816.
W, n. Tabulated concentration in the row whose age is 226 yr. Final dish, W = 0.7707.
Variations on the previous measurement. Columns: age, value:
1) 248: 1.053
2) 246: 1.113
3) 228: 0.7846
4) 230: 0.7976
